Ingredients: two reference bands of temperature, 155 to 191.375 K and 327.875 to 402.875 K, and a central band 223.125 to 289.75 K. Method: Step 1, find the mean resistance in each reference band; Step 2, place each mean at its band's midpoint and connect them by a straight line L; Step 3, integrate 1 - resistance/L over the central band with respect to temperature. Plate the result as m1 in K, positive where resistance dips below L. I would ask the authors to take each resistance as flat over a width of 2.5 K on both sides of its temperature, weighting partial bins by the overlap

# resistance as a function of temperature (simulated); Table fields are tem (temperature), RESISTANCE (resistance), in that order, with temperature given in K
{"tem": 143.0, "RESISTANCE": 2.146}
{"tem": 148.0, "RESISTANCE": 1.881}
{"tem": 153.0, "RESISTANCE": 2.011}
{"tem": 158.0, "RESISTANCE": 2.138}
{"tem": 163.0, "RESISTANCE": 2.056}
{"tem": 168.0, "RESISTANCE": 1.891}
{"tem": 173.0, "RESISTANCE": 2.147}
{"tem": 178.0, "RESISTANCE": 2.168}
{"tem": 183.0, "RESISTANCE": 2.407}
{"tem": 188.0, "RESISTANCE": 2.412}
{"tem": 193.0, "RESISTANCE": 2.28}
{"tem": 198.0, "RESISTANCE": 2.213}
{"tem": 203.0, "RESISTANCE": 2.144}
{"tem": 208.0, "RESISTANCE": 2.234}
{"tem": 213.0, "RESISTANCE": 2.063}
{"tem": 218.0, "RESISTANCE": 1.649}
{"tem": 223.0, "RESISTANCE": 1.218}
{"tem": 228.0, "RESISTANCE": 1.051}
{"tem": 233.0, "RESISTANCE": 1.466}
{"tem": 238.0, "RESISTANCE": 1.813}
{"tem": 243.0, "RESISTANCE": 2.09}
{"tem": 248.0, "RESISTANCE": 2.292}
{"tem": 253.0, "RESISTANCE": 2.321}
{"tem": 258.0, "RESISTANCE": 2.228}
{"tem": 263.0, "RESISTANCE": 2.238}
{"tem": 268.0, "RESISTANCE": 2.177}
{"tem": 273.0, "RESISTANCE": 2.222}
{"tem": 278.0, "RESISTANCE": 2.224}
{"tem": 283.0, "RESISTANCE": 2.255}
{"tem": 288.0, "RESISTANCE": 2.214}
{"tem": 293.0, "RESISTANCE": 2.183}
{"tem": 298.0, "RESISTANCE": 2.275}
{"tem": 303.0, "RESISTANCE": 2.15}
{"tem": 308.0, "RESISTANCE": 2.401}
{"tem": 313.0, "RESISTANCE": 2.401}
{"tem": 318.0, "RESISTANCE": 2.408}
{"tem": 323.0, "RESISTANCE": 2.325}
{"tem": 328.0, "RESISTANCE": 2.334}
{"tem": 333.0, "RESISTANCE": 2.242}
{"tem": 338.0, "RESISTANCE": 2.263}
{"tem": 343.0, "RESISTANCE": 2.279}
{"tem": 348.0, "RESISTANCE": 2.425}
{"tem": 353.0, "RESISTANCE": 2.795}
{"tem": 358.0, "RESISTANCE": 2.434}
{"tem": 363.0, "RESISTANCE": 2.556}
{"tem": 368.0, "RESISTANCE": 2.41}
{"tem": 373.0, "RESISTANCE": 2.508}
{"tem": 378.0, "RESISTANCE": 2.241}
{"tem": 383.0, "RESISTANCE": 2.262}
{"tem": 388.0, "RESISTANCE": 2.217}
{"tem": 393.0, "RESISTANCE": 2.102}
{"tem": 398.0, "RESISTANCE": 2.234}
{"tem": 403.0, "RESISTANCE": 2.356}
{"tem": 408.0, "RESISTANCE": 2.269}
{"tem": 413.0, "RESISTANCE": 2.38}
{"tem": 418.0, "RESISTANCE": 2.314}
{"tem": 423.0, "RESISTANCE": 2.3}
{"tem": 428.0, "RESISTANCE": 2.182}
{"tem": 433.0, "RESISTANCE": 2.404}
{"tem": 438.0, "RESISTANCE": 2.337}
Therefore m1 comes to 7.1 K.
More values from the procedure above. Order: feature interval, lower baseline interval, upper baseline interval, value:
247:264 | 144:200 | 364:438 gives -0.5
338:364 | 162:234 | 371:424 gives -3.0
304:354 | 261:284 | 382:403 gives -3.3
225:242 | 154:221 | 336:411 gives 5.4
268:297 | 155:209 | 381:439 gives 0.1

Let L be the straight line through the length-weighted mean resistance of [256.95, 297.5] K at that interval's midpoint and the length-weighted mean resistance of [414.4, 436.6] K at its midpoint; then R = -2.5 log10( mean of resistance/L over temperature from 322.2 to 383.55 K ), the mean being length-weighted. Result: -0.06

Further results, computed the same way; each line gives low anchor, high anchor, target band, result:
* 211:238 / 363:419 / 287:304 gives -0.19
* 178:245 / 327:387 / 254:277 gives -0.06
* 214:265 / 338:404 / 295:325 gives -0.10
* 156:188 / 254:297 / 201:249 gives 0.22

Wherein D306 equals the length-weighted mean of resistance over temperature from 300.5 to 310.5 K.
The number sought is 2.28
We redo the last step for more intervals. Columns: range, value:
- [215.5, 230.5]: 1.31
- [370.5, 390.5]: 2.31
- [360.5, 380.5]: 2.43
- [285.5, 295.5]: 2.2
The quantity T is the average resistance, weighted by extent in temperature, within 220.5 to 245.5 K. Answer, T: 1.53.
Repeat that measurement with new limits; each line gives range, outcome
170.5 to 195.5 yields 2.28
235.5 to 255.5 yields 2.13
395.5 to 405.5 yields 2.29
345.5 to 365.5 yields 2.55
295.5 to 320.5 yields 2.33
